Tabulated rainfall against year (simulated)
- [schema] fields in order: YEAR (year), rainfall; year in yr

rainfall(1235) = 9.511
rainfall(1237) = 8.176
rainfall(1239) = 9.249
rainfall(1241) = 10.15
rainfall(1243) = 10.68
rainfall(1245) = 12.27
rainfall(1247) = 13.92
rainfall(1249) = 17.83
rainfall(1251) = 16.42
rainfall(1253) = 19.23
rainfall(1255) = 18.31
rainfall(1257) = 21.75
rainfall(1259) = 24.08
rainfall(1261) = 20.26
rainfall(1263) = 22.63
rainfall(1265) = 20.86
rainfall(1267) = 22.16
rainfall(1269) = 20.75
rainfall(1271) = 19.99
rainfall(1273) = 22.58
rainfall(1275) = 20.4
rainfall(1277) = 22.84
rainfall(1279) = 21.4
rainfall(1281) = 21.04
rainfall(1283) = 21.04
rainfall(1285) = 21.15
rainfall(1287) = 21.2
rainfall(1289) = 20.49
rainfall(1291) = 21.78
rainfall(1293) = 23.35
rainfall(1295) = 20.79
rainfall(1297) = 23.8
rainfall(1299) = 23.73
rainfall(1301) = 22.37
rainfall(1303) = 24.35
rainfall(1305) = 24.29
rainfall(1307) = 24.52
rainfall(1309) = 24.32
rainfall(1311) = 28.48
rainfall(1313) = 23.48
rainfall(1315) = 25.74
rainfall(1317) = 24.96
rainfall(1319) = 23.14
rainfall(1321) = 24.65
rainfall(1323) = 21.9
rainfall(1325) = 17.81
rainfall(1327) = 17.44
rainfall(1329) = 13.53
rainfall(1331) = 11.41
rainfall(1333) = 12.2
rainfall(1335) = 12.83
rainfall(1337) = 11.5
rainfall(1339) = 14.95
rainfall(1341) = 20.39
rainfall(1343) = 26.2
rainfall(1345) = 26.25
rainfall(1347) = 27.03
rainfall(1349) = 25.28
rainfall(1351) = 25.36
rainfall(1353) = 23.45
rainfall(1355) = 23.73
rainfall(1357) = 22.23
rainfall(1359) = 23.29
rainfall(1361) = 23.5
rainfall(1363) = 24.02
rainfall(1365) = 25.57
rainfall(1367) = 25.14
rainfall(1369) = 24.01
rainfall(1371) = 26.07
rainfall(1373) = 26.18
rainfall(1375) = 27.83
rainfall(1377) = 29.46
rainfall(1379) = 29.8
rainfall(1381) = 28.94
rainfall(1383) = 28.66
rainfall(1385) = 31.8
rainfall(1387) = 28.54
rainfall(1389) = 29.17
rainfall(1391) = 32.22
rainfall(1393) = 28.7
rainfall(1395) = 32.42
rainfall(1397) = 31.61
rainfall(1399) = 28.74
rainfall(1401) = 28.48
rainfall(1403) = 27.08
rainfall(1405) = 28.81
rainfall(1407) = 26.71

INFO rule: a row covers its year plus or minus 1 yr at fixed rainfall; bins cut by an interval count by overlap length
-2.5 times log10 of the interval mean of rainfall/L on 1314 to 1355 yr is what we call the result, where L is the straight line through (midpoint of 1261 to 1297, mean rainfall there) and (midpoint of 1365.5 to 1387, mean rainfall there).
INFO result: 0.225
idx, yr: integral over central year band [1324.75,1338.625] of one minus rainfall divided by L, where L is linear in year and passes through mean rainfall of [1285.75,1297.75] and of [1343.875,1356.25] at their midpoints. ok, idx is 6.0 yr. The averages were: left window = 21.8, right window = 25.1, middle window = 13.7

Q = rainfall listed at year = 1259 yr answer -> 24.08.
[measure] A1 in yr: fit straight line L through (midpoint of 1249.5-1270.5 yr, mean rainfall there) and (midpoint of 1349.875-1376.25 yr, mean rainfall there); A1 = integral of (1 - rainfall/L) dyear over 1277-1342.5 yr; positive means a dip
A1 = 4.8 yr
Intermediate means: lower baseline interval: 20.6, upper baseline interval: 24.7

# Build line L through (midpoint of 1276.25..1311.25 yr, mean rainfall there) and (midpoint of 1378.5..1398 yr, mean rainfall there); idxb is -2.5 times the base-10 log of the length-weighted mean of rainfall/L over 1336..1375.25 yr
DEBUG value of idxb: 0.18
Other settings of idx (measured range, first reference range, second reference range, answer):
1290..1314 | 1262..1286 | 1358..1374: -1.44 yr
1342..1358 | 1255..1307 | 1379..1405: 1.07 yr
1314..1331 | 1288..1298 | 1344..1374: 1.93 yr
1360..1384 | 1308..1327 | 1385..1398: 1.78 yr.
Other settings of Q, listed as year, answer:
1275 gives 20.4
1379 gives 29.8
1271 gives 19.99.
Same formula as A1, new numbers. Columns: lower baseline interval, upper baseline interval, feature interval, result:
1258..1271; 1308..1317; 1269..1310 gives 2.4 yr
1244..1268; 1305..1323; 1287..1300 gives 0.3 yr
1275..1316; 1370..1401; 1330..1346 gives 5.6 yr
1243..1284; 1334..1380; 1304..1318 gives -2.2 yr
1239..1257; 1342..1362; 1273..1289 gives -3.0 yr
